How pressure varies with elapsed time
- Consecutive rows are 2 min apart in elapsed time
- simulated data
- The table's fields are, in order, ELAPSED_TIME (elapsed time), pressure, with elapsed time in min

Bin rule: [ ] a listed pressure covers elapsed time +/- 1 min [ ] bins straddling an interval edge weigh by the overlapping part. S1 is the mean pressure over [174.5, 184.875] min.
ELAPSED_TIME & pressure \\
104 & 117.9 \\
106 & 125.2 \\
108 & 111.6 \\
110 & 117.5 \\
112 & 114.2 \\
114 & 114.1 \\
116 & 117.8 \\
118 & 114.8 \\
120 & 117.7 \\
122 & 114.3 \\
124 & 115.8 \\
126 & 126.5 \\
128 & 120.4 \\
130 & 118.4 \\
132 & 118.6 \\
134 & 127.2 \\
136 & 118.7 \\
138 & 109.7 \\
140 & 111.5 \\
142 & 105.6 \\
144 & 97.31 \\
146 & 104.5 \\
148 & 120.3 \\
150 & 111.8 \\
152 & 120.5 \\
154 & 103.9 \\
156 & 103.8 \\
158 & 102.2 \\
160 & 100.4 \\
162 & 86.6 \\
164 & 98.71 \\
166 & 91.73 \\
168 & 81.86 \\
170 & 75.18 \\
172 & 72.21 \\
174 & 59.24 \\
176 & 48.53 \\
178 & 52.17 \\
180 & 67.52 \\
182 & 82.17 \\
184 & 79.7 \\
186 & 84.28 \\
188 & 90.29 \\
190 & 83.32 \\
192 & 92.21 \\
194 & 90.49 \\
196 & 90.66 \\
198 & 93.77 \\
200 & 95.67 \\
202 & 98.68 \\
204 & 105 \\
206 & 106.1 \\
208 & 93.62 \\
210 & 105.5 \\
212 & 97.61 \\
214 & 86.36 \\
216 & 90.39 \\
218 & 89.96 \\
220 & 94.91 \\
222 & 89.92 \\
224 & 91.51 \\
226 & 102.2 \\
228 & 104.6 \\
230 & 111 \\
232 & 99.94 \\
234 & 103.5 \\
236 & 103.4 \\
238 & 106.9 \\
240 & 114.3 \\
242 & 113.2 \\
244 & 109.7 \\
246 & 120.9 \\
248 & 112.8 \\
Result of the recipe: 65.5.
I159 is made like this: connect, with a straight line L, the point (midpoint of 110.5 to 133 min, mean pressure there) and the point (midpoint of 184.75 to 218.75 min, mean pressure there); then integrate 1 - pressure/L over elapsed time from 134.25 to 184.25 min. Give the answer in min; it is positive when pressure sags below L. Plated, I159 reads 6.57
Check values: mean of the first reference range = 118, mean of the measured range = 92.9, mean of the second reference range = 93.7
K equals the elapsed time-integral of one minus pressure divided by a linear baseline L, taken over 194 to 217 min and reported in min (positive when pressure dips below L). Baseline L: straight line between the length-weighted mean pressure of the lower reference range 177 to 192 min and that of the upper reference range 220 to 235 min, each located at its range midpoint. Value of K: -2.01 min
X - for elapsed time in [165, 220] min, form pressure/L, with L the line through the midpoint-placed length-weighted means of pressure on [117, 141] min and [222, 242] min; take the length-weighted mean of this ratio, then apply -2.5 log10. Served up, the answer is 0.26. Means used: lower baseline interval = 118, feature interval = 85.5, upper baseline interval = 104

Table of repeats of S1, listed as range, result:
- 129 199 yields 94.1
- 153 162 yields 101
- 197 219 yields 96.6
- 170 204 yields 80.6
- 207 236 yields 97.4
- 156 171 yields 91.8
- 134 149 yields 111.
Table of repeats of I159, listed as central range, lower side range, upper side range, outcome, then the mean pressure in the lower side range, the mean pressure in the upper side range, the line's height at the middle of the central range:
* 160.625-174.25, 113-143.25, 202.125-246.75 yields 3.46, 117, 102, 110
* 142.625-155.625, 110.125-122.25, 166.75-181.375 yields -3.28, 116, 66.1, 87.5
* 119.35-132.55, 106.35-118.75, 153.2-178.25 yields -1.41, 116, 83.6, 107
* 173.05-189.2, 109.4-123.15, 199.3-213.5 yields 5.19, 116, 99.9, 104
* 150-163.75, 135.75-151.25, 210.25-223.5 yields 0.42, 110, 92.3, 107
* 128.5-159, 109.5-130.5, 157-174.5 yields -3.23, 117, 86.1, 101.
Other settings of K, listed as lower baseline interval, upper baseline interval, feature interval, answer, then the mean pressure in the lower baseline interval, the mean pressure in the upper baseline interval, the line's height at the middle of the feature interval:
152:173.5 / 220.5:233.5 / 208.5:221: 0.5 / 92.2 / 99.8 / 98.4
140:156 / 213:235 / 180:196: 2.7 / 109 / 96.8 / 103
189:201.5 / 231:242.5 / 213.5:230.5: 1.0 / 91.3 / 107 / 101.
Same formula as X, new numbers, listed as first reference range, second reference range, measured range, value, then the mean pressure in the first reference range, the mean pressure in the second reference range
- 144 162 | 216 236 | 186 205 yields 0.10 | 107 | 98.4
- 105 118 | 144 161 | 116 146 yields -0.03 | 117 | 108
